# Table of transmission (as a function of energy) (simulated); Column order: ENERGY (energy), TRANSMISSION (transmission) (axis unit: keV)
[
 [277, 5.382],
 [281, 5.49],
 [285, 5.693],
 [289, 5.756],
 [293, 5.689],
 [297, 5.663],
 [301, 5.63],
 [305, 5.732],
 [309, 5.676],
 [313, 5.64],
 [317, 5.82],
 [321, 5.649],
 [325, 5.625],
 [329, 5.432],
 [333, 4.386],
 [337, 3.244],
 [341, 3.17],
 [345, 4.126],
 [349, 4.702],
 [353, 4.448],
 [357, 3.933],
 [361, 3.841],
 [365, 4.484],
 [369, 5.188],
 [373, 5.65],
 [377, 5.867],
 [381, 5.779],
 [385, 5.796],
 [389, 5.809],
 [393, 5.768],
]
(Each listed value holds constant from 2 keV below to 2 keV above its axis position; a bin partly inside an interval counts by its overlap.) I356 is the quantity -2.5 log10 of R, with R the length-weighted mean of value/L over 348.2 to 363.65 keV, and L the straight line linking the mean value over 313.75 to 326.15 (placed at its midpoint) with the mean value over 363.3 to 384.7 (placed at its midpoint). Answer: 0.30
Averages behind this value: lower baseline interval 5.7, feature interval 4.21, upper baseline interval 5.44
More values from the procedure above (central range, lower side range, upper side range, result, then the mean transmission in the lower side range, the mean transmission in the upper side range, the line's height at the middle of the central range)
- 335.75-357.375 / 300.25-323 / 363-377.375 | 0.339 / 5.69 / 5.23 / 5.42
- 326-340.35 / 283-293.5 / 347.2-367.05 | 0.111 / 5.72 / 4.28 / 4.78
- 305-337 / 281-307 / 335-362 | -0.111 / 5.68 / 3.93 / 4.81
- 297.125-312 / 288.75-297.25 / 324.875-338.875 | -0.062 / 5.7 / 4.56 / 5.36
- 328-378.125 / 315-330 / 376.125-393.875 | 0.272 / 5.64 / 5.8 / 5.72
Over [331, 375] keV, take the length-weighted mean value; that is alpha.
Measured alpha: 4.29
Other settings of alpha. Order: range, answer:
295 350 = 5.04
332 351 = 3.9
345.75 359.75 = 4.31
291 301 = 5.67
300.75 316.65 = 5.69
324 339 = 4.61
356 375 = 4.66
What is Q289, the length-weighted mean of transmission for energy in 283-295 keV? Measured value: 5.71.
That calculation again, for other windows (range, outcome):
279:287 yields 5.59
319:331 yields 5.57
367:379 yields 5.57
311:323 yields 5.7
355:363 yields 3.89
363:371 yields 4.84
